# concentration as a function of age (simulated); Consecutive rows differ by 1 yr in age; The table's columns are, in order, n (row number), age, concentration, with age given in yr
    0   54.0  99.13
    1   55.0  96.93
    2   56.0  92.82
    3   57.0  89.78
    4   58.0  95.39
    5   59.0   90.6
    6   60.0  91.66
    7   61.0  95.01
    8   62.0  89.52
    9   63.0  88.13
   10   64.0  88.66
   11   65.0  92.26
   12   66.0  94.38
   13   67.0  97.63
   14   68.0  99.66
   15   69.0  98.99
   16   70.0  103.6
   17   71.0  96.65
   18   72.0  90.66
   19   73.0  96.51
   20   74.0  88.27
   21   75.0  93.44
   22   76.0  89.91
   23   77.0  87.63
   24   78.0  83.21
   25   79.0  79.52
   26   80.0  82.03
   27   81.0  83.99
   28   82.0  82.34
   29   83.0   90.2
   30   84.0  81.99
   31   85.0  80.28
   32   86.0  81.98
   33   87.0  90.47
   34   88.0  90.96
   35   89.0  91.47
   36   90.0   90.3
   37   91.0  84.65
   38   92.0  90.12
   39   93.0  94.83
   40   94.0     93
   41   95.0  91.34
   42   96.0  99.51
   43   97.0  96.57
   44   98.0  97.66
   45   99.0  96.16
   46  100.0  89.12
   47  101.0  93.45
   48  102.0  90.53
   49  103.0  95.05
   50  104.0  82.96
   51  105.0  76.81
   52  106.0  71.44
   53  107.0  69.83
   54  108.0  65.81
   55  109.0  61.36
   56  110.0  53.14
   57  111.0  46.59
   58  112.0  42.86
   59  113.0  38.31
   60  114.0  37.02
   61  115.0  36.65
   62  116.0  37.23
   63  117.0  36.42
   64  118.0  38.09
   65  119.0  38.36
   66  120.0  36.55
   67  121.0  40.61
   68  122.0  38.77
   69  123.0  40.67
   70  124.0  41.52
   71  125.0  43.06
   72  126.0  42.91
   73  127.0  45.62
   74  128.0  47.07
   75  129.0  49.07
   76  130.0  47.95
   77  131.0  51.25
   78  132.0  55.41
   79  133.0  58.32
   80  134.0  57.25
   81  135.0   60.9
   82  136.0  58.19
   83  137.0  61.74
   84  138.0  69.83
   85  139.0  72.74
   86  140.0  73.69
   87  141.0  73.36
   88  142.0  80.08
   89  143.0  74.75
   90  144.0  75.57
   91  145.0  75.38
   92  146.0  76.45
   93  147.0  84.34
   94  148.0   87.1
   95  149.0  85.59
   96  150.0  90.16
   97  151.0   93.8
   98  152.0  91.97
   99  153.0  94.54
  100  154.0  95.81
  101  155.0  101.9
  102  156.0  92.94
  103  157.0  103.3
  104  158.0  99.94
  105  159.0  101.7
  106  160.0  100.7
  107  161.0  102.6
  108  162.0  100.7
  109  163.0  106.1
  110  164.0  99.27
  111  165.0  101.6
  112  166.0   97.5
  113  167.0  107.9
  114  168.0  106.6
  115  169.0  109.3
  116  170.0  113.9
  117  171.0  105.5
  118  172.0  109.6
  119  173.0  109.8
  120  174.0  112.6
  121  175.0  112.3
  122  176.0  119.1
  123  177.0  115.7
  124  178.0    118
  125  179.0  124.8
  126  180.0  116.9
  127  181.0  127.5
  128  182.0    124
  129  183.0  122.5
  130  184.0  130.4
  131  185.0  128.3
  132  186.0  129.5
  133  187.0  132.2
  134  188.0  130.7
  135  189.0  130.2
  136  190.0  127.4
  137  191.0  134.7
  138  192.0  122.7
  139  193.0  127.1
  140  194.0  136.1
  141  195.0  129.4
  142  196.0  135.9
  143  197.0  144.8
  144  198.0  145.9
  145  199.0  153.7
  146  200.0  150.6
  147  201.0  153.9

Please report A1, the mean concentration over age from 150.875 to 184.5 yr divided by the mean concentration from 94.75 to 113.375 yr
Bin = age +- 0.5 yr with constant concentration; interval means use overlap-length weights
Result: 1.4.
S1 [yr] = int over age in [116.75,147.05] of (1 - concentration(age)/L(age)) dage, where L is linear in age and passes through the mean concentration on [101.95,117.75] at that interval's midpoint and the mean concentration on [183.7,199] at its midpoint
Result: 8.9 yr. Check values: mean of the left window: 57.6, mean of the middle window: 56.1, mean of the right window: 133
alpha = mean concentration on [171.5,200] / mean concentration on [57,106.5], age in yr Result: 1.4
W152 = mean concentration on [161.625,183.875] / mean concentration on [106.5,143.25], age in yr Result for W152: 2.2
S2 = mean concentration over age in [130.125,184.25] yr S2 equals 93.8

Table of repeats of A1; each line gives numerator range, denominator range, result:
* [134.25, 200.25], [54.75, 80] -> 1.15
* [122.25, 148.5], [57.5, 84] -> 0.68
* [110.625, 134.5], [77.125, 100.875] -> 0.49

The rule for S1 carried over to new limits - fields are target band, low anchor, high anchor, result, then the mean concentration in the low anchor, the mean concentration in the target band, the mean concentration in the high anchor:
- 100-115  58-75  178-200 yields 5.7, 93.9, 65.9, 131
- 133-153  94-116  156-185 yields 4.0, 72.6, 76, 111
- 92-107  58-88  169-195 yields 1.2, 90.1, 89.9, 122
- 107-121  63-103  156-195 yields 7.7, 90.9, 44.5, 116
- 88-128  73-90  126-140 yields 4.0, 86.5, 65.6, 56.7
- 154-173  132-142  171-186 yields -0.7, 65.4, 103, 119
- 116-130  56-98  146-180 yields 8.0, 90.8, 41.5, 103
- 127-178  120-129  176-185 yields -3.1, 42.6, 87.3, 123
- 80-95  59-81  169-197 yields 1.4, 91.6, 87.6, 123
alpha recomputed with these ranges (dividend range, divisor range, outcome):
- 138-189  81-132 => 1.53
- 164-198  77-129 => 1.75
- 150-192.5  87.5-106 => 1.23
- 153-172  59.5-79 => 1.11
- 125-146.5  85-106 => 0.69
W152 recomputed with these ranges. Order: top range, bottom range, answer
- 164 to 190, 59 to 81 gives 1.28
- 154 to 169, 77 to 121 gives 1.37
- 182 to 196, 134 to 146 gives 1.84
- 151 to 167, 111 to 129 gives 2.45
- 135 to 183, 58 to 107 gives 1.08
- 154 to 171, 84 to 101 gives 1.13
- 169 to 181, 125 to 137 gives 2.20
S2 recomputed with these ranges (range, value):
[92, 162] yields 70.6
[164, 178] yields 109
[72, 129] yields 71.2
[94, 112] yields 80.3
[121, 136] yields 48.6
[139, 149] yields 78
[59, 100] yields 90.9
